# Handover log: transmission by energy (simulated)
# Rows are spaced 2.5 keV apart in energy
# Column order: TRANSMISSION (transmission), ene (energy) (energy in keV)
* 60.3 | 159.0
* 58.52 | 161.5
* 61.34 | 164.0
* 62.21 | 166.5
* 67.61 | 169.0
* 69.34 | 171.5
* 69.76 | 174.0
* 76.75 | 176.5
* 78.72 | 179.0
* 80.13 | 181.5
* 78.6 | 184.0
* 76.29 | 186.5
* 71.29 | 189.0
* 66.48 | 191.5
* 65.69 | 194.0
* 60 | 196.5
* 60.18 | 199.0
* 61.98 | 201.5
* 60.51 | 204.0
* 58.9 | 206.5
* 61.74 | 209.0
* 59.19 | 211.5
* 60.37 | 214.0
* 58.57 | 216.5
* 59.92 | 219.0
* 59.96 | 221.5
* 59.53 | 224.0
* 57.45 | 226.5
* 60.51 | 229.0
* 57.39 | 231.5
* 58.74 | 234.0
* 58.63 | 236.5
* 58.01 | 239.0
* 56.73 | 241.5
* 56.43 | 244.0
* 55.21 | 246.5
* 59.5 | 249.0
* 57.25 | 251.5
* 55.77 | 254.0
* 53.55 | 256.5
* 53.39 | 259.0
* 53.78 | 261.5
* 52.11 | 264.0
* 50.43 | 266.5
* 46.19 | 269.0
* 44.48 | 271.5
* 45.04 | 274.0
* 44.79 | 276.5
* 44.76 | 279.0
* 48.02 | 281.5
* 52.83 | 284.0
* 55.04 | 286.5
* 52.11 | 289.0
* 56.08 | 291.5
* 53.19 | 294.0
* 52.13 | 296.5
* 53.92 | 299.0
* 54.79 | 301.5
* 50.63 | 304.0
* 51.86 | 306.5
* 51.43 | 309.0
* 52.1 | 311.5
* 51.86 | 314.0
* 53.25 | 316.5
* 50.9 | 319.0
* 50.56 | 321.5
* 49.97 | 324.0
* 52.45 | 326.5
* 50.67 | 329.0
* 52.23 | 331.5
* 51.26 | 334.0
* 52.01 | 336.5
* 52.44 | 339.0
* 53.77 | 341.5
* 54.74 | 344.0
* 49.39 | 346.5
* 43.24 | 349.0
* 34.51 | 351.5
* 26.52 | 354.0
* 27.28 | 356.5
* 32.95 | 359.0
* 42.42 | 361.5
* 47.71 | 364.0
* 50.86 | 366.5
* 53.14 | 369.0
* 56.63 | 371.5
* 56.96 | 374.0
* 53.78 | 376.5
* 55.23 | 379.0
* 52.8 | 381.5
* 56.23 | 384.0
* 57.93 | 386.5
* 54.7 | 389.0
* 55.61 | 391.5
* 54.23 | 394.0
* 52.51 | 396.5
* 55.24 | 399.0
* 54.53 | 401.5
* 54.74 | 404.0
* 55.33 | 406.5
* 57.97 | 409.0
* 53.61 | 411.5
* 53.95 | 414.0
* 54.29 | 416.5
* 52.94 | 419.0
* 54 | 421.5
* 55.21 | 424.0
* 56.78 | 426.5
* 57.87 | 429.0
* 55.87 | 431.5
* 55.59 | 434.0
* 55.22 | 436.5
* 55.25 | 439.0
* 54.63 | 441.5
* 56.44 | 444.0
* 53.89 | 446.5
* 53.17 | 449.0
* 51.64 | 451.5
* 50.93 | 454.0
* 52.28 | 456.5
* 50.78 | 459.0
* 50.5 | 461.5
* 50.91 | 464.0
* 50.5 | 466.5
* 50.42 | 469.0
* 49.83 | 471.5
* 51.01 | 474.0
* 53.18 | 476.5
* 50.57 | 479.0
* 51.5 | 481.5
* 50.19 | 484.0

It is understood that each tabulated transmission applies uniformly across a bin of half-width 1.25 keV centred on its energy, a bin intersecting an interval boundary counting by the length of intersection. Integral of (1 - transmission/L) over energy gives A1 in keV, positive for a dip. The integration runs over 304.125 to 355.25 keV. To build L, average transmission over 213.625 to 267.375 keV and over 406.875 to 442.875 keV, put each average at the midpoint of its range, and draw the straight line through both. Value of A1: 6.2 keV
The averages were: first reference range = 57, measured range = 49.3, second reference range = 55.2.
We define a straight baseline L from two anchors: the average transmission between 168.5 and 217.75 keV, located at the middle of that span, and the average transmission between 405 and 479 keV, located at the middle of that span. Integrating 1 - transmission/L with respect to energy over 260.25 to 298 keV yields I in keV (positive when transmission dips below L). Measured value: 7.4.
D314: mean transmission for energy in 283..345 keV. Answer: 52.5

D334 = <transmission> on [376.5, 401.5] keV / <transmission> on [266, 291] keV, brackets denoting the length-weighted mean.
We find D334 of 1.13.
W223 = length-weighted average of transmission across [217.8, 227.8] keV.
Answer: 59.2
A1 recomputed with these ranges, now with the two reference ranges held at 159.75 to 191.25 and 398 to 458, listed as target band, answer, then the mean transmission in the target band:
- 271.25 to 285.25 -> 3.8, 46.8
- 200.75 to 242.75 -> 5.2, 59.3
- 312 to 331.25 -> 3.1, 51.5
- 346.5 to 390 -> 8.2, 47.2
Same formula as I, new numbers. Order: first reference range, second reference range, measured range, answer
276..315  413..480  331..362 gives 4.9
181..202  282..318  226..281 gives 5.8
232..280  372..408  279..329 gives 1.6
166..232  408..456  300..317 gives 2.3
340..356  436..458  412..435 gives -1.8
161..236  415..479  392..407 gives 0.3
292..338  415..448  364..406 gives -0.4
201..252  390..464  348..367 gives 6.2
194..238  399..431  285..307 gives 1.7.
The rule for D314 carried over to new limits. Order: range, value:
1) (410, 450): 54.9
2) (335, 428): 51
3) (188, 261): 59.3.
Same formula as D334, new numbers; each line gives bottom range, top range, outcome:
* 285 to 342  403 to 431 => 1.05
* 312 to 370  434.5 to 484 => 1.11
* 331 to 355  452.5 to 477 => 1.08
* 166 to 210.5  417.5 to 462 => 0.79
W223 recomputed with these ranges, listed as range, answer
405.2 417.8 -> 55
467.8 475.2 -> 50.4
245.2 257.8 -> 56.2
